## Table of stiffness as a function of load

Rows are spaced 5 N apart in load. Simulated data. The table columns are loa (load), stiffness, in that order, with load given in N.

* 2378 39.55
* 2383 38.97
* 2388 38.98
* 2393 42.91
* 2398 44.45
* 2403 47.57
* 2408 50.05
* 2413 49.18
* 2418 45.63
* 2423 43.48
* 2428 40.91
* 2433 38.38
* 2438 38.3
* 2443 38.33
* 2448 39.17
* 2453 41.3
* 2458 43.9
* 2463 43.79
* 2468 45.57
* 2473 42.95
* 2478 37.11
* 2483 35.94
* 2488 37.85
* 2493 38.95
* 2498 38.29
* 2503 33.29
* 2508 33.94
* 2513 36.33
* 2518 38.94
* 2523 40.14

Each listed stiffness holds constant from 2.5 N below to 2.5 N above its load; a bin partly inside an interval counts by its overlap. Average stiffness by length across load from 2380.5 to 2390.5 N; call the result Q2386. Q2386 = 39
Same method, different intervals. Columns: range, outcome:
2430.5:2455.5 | 39.1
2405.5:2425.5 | 47.1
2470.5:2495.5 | 38.6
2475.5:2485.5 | 36.5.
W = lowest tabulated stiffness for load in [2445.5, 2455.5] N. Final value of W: 39.17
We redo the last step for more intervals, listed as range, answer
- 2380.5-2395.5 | 38.97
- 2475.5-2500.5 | 35.94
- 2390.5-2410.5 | 42.91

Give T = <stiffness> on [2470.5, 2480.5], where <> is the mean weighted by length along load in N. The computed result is 40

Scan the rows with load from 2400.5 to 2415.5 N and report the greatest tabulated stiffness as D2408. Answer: 50.05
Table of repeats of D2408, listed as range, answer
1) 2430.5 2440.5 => 38.38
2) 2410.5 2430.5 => 49.18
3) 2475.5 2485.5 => 37.11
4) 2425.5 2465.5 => 43.9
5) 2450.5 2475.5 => 45.57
